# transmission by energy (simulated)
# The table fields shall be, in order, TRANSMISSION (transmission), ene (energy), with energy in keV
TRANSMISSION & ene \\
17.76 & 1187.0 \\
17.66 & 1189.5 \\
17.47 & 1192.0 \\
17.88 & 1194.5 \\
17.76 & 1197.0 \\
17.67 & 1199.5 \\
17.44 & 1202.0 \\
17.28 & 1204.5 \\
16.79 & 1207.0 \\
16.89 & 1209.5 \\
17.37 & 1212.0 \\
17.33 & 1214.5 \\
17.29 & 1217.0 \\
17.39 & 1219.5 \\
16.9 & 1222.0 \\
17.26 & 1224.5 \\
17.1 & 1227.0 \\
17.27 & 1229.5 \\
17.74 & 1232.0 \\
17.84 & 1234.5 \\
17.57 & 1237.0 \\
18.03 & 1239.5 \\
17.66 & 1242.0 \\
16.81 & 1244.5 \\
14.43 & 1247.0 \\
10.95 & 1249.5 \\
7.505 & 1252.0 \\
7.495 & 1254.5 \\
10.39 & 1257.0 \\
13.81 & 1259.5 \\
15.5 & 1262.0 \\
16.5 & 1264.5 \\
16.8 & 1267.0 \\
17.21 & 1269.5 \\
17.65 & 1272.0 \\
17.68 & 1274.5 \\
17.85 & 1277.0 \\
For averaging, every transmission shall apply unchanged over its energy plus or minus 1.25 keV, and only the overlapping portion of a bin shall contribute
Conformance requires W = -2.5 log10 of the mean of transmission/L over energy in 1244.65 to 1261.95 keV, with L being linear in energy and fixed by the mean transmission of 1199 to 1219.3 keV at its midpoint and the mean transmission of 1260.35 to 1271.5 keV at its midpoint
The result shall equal 0.40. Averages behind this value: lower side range 17.2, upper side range 16.5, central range 11.5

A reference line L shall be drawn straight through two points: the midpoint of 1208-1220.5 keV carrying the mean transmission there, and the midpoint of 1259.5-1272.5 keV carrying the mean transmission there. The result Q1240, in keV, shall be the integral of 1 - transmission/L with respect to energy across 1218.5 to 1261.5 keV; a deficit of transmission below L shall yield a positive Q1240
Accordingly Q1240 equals 4.6 keV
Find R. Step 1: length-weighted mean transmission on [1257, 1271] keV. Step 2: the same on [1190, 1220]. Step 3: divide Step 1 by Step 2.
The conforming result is 0.89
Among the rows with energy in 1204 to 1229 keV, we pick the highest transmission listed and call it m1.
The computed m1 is 17.39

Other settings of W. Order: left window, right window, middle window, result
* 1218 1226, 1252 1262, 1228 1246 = -0.21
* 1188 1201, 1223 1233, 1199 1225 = 0.02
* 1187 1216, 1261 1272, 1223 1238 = -0.02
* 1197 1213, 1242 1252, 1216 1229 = -0.09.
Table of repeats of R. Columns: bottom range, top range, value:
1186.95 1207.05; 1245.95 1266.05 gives 0.69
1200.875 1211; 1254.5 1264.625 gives 0.76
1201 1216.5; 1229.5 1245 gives 1.03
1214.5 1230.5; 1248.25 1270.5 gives 0.75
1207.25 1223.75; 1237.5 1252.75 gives 0.85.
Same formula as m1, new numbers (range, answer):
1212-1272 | 18.03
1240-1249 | 17.66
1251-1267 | 16.8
